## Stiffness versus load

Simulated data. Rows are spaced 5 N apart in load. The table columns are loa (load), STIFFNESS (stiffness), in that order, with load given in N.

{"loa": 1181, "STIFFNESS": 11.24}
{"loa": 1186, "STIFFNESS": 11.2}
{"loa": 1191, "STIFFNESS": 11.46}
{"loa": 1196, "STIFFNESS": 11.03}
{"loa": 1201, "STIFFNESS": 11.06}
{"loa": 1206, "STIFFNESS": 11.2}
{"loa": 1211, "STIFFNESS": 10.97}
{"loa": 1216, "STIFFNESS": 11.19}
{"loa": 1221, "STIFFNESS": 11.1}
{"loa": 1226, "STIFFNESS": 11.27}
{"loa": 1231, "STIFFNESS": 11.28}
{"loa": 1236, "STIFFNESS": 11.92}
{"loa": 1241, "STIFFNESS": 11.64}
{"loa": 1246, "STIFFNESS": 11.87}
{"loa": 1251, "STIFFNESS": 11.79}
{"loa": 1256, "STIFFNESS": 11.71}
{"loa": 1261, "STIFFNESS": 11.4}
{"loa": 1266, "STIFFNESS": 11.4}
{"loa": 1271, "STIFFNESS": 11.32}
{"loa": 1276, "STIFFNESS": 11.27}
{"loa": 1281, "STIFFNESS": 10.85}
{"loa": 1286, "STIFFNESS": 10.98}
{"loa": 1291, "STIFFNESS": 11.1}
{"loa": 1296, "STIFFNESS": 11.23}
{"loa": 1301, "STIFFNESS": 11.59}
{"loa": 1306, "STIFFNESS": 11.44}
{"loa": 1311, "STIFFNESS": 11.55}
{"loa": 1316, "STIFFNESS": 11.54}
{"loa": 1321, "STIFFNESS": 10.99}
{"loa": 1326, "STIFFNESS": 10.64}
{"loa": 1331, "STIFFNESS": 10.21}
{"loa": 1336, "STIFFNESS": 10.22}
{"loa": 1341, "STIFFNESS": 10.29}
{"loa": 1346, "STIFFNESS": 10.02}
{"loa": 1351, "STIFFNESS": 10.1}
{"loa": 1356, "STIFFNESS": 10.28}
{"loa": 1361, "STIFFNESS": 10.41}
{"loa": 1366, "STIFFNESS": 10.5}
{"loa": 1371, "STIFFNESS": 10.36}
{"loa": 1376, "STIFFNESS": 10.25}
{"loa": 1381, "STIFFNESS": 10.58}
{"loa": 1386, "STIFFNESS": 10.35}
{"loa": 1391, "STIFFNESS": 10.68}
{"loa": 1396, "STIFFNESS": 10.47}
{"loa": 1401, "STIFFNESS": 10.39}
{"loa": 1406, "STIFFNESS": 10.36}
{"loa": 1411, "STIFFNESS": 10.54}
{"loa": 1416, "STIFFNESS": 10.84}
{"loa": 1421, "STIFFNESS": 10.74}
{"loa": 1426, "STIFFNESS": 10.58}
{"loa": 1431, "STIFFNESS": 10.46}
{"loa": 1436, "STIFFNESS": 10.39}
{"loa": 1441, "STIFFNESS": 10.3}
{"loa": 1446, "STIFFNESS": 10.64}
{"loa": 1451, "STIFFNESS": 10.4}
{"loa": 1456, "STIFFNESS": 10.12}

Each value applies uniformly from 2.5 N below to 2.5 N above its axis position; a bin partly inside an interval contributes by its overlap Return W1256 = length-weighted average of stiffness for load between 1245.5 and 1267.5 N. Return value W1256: 11.6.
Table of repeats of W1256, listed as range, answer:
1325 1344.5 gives 10.3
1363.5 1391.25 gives 10.4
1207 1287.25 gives 11.4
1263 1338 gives 11.1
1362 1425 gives 10.5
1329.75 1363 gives 10.2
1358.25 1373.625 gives 10.4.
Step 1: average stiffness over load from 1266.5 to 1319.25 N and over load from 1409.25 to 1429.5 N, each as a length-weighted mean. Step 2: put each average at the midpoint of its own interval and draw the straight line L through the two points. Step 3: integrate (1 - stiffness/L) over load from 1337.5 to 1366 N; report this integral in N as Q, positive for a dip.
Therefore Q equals 2.0 N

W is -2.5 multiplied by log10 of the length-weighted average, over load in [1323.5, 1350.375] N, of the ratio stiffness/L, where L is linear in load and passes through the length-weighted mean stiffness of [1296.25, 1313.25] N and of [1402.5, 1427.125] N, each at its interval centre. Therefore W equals 0.10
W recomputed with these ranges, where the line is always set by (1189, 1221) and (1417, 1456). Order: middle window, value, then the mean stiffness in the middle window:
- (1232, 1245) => -0.07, 11.7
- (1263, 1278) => -0.04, 11.3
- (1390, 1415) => 0.01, 10.5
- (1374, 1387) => 0.03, 10.4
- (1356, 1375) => 0.03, 10.4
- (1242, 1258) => -0.07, 11.8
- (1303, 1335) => -0.02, 11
